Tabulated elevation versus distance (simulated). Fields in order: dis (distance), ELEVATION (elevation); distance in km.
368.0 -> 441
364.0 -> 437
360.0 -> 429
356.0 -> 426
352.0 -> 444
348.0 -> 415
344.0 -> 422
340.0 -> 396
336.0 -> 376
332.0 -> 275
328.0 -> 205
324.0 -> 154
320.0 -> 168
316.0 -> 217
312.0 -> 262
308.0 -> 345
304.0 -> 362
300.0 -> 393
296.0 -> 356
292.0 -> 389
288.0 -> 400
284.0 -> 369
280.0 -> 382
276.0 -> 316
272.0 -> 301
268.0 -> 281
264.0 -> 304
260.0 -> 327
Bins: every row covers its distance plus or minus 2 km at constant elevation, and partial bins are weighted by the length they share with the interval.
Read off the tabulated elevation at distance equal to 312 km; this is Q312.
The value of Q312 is 262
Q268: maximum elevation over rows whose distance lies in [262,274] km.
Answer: 304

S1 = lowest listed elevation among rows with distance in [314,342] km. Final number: 154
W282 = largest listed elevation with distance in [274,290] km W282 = 400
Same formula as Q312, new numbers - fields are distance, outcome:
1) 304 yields 362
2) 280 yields 382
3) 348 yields 415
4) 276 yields 316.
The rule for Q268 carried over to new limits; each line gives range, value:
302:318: 362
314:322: 217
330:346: 422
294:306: 393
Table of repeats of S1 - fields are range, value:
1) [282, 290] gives 369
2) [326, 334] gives 205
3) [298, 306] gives 362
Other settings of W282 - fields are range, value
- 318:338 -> 376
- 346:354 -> 444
